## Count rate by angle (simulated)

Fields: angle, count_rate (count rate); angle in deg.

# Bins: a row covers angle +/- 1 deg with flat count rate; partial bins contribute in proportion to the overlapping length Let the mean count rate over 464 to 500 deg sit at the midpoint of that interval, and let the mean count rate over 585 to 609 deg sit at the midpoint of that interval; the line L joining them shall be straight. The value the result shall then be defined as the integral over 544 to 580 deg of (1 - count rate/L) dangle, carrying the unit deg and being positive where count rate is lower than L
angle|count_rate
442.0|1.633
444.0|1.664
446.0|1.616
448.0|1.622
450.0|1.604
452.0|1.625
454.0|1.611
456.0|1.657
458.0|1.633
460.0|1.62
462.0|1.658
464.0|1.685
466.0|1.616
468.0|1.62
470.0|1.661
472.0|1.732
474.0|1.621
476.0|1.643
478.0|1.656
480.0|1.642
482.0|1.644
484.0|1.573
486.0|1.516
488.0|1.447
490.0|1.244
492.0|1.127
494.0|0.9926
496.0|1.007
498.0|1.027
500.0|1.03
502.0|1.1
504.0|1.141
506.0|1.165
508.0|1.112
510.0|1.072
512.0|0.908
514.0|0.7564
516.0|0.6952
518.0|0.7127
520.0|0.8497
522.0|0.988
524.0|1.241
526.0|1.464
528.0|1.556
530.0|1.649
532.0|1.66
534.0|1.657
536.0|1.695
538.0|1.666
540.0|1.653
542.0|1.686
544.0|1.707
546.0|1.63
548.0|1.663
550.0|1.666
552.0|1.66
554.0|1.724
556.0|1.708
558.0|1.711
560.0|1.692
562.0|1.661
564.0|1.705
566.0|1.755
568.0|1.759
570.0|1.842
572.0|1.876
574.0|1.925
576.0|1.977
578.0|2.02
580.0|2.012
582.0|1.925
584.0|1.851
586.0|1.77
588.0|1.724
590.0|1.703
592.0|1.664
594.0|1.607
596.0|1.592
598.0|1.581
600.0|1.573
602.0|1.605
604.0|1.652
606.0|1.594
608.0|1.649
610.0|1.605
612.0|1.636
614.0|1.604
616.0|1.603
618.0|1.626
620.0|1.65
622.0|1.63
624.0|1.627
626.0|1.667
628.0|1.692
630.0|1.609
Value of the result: -4.2 deg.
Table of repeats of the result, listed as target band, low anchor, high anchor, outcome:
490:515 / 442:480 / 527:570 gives 9.3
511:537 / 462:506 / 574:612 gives 5.4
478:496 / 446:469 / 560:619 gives 2.8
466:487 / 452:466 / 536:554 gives 0.2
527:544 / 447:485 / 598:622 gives -0.3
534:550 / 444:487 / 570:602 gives 0.5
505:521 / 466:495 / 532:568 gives 6.9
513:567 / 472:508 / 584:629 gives -0.6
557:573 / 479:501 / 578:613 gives -1.7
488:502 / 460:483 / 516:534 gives 3.6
